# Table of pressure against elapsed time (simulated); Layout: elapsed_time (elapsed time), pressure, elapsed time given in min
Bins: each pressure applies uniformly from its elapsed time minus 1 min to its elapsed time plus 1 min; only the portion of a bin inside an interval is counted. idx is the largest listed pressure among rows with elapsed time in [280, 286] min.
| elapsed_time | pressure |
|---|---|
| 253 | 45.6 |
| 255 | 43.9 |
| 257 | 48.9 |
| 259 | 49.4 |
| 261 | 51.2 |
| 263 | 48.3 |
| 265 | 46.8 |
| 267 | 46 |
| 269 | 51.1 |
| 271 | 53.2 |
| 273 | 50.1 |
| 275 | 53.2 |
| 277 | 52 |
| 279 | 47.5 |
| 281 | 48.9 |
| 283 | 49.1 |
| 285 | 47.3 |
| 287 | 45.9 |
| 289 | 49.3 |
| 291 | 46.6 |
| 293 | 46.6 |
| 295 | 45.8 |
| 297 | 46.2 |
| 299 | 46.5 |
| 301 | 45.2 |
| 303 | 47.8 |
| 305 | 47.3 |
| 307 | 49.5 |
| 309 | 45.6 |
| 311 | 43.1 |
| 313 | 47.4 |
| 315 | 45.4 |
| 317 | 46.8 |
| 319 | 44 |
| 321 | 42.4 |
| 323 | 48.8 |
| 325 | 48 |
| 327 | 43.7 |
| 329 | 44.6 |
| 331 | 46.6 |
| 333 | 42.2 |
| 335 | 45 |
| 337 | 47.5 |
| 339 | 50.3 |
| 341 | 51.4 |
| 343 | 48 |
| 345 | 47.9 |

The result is 49.1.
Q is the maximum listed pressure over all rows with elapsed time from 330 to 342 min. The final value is 51.4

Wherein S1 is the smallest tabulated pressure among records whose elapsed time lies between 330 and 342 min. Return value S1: 42.2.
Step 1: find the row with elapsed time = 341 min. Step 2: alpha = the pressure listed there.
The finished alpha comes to 51.4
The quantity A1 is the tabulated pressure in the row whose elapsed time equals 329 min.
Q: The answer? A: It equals 44.6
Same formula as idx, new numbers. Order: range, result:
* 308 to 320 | 47.4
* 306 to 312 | 49.5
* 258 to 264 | 51.2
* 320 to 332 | 48.8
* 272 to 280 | 53.2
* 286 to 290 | 49.3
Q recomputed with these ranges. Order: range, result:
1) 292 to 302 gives 46.6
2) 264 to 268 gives 46.8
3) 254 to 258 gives 48.9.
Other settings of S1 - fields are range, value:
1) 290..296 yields 45.8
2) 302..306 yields 47.3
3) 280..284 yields 48.9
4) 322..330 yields 43.7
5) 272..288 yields 45.9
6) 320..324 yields 42.4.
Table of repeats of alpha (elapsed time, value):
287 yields 45.9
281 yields 48.9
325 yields 48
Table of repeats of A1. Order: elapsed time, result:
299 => 46.5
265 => 46.8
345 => 47.9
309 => 45.6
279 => 47.5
